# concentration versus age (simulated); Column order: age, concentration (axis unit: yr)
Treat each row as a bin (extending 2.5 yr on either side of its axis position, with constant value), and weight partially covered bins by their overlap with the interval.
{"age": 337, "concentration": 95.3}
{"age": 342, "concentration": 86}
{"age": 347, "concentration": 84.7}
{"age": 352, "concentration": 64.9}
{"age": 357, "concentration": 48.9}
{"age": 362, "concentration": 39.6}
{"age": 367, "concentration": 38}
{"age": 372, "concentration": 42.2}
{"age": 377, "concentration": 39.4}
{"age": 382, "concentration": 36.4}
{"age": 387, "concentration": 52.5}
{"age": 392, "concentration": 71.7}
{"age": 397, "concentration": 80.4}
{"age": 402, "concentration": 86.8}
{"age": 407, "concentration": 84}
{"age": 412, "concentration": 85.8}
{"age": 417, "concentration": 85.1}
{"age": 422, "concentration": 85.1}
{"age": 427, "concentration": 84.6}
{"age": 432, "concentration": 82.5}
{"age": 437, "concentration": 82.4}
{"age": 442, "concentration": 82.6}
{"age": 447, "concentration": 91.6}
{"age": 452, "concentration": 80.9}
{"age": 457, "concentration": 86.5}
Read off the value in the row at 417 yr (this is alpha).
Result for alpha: 85.1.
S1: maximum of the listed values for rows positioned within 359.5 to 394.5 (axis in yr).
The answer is 71.7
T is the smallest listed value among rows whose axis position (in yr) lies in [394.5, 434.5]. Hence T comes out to 80.4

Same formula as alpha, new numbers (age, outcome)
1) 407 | 84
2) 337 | 95.3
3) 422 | 85.1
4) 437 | 82.4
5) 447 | 91.6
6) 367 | 38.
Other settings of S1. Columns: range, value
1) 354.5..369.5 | 48.9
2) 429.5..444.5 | 82.6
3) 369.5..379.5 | 42.2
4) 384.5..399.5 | 80.4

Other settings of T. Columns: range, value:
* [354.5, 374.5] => 38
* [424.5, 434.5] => 82.5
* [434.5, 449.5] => 82.4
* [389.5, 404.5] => 71.7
